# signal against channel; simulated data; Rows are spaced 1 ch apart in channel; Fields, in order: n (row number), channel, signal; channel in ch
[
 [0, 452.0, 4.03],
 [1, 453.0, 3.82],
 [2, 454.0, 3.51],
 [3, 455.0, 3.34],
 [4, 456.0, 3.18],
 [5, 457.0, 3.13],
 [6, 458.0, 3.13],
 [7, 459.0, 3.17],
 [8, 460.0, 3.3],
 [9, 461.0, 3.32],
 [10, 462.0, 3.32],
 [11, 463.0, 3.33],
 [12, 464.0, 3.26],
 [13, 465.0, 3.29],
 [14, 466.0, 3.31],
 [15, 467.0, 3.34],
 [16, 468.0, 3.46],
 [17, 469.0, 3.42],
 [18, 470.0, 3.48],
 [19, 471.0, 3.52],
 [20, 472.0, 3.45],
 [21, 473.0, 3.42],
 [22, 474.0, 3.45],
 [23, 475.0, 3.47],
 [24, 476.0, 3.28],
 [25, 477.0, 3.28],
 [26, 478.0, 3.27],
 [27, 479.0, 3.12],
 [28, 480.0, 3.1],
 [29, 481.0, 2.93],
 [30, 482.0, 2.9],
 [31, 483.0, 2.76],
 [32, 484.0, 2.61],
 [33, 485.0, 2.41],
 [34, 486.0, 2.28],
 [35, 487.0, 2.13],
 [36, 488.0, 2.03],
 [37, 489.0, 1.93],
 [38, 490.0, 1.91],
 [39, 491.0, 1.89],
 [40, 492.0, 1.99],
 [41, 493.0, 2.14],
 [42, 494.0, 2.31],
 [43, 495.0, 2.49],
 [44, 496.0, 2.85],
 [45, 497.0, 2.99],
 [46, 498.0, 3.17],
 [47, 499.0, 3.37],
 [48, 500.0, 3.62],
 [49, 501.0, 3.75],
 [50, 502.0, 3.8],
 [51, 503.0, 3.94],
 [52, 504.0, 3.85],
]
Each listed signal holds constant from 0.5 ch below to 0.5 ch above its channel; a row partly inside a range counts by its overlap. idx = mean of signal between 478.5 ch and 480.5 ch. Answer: 3.11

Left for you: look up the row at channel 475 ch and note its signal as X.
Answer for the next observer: 3.47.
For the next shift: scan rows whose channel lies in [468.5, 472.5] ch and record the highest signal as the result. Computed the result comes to 3.52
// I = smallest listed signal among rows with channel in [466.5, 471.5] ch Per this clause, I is 3.34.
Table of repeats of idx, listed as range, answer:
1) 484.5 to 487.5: 2.27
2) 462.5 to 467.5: 3.31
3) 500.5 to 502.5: 3.77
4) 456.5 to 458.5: 3.13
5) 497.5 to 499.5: 3.27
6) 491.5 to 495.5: 2.23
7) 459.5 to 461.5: 3.31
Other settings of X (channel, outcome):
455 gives 3.34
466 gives 3.31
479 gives 3.12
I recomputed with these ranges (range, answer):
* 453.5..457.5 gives 3.13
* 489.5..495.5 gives 1.89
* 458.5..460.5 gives 3.17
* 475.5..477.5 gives 3.28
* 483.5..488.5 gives 2.03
